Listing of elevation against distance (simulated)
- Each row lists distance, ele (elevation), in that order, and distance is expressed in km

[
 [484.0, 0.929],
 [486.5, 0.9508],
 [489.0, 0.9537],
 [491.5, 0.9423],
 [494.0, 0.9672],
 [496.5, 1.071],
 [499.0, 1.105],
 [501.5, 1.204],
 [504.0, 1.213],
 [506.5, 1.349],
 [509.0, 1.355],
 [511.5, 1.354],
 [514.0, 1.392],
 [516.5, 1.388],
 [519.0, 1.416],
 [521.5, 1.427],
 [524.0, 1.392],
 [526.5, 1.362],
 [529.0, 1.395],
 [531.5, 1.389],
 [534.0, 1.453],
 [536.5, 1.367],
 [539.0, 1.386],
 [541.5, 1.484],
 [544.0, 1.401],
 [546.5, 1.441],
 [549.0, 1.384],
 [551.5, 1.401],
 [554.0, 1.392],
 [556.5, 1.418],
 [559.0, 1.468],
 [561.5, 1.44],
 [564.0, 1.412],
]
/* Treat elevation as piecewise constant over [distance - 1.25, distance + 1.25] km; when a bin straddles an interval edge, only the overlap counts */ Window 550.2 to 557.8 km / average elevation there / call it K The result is 1.4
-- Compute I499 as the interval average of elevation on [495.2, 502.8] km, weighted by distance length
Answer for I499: 1.13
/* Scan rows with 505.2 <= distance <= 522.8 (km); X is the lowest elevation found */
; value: 1.349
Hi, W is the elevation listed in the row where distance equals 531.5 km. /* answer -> 1.389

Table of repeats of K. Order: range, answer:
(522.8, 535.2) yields 1.4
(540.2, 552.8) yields 1.42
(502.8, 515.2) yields 1.33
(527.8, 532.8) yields 1.39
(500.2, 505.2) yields 1.21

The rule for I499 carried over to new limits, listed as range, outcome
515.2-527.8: 1.4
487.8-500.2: 1.01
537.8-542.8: 1.44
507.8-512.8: 1.35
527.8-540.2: 1.4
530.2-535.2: 1.42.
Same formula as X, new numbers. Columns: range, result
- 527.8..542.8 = 1.367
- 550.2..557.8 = 1.392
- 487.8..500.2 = 0.9423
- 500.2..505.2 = 1.204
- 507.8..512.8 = 1.354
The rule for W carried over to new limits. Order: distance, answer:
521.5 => 1.427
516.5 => 1.388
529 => 1.395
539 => 1.386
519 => 1.416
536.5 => 1.367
